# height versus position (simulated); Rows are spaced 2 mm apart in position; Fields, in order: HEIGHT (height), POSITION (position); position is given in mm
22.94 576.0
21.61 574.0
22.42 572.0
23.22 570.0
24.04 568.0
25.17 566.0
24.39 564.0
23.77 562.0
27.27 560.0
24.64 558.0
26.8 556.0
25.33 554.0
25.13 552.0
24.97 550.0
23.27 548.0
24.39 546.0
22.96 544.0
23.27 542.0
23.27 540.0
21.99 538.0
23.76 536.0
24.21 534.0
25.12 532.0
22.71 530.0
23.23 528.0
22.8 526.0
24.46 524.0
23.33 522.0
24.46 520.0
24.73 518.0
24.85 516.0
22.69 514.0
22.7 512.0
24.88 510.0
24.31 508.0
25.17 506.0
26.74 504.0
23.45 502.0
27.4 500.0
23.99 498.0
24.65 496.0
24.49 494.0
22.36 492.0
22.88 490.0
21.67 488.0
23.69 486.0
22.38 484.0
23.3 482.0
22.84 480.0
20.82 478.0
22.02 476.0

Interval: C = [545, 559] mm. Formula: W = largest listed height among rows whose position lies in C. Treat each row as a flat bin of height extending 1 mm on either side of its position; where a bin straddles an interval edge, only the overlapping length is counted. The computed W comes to 26.8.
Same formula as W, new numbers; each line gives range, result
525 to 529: 23.23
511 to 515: 22.7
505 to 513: 25.17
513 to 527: 24.85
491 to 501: 27.4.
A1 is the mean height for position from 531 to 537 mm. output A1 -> 24.4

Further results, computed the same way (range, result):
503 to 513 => 24.8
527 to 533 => 23.7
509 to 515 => 23.4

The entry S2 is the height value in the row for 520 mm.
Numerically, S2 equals 24.46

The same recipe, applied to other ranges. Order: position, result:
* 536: 23.76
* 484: 22.38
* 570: 23.22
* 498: 23.99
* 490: 22.88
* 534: 24.21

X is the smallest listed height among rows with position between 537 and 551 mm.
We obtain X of 21.99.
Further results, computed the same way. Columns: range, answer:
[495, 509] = 23.45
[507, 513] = 22.7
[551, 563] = 23.77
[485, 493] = 21.67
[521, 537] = 22.71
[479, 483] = 22.84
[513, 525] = 22.69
